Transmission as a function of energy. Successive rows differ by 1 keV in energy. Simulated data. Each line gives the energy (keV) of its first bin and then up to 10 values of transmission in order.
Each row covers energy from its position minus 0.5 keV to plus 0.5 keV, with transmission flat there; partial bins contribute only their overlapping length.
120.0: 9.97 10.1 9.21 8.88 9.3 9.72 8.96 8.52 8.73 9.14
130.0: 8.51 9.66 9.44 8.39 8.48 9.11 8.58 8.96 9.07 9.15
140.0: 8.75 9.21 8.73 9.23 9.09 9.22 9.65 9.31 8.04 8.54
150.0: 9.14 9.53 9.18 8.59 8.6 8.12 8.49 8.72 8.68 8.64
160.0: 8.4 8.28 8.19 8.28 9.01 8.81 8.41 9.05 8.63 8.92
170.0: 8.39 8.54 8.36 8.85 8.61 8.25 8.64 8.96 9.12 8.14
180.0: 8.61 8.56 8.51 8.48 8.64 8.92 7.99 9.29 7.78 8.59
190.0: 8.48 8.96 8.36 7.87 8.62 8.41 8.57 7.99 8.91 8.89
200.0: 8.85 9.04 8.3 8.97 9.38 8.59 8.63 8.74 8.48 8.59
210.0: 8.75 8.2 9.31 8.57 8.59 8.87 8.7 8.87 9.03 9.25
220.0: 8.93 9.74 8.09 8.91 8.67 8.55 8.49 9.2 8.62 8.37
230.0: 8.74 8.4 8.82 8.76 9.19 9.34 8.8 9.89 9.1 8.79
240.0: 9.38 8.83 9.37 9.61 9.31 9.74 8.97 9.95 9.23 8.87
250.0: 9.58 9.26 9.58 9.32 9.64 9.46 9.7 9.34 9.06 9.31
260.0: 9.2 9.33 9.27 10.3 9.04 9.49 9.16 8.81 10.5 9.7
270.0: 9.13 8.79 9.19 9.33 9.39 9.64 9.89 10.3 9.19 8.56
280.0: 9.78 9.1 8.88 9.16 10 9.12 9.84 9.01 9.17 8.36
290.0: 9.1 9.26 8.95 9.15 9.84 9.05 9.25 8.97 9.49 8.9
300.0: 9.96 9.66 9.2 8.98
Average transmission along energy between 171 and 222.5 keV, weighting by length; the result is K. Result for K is 8.66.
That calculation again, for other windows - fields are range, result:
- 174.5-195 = 8.54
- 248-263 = 9.38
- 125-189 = 8.75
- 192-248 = 8.86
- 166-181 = 8.64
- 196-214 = 8.71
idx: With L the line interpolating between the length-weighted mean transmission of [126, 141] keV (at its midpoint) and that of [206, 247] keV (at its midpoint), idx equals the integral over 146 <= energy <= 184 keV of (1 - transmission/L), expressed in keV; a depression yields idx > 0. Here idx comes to 1.11 keV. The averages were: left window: 8.91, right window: 8.92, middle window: 8.65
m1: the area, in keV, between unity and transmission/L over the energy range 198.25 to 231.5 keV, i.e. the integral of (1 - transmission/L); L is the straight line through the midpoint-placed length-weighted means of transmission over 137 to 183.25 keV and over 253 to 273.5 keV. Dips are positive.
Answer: 1.1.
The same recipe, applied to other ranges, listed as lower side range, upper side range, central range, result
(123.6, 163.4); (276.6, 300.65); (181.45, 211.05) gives 1.34 keV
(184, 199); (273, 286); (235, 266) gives -0.78 keV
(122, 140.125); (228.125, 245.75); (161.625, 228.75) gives 2.75 keV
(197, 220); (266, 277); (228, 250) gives -0.01 keV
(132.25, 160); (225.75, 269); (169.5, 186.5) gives 0.79 keV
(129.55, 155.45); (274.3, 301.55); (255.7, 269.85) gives -0.28 keV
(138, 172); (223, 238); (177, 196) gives 0.59 keV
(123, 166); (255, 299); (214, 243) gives 0.73 keV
